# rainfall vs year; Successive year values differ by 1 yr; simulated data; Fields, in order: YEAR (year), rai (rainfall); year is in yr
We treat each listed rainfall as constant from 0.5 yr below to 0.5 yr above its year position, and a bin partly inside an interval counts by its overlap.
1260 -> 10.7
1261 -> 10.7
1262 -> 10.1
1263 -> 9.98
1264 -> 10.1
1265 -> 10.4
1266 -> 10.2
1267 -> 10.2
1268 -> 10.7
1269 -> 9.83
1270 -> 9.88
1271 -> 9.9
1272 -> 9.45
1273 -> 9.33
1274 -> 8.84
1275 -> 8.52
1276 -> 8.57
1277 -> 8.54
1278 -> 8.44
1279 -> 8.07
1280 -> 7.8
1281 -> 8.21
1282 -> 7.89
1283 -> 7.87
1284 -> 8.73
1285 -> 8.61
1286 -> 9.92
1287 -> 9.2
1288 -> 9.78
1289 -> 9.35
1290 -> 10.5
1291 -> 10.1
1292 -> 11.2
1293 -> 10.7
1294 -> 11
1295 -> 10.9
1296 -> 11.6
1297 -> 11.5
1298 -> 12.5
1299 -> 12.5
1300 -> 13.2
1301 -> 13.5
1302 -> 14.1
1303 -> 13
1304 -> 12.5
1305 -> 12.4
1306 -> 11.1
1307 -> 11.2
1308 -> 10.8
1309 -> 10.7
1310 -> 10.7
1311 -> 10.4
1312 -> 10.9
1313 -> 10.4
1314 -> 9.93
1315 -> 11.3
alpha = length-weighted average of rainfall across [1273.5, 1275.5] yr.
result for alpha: 8.68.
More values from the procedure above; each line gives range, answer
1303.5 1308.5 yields 11.6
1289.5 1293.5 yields 10.6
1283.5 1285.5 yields 8.67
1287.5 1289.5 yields 9.56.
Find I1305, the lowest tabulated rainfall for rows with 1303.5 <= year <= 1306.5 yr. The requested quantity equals 11.1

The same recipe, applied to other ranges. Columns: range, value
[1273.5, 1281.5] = 7.8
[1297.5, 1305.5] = 12.4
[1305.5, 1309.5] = 10.7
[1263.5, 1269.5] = 9.83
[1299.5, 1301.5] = 13.2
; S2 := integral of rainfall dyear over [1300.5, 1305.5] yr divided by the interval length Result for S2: 13.1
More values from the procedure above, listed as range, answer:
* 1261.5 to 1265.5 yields 10.1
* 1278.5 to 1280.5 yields 7.94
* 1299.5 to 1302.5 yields 13.6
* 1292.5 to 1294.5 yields 10.8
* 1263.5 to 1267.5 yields 10.2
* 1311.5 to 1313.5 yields 10.7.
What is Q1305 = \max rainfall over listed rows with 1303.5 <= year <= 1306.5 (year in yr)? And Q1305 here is 12.5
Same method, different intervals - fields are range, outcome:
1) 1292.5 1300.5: 13.2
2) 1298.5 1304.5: 14.1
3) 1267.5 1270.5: 10.7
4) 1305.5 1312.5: 11.2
